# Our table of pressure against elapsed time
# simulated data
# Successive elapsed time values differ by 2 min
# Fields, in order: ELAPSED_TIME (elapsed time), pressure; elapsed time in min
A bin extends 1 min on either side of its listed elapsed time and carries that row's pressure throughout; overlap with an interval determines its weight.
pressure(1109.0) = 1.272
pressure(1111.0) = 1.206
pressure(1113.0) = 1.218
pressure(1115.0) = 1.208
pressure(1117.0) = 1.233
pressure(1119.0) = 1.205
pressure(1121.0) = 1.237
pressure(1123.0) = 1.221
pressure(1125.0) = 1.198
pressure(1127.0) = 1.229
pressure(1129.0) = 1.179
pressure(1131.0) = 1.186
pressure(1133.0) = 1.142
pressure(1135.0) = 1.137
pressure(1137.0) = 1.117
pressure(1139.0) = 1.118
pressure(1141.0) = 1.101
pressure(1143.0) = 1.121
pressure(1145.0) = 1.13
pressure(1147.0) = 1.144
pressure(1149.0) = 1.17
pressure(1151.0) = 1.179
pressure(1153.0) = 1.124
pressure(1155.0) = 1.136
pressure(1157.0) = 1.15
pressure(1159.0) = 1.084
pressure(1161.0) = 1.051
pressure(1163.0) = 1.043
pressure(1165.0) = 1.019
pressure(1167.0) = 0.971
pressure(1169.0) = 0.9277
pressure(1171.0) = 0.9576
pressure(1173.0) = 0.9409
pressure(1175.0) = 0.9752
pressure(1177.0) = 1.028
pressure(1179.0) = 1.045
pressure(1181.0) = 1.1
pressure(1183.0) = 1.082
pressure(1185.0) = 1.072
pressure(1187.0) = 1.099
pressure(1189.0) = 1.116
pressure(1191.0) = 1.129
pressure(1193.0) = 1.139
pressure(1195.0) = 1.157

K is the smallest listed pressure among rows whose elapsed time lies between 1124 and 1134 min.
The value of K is 1.142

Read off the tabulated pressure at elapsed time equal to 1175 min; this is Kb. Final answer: 0.9752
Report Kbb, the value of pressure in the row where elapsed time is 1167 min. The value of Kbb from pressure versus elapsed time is 0.971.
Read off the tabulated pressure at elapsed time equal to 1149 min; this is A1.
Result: 1.17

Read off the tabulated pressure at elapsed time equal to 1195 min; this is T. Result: 1.157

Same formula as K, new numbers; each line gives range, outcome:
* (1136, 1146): 1.101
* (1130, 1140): 1.117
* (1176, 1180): 1.028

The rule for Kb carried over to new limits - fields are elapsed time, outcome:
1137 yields 1.117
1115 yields 1.208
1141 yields 1.101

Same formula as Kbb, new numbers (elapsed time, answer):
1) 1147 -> 1.144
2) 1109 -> 1.272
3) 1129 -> 1.179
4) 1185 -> 1.072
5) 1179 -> 1.045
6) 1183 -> 1.082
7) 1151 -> 1.179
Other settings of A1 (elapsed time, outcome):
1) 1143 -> 1.121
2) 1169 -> 0.9277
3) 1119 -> 1.205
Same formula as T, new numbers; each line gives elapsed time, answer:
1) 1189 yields 1.116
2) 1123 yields 1.221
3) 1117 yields 1.233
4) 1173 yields 0.9409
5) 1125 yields 1.198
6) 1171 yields 0.9576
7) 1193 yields 1.139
